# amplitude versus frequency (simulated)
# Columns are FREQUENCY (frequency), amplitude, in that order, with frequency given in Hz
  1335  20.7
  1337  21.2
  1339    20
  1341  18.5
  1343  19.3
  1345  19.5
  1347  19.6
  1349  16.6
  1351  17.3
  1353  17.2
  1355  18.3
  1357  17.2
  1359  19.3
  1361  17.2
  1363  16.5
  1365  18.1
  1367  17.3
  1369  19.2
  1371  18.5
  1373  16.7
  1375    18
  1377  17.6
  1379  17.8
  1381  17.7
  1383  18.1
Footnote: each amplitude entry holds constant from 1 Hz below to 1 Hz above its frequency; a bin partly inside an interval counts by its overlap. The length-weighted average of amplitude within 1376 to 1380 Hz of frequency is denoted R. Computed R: 17.7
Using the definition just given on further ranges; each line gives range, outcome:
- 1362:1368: 17.3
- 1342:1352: 18.5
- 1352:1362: 17.8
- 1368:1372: 18.9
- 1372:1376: 17.4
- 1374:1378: 17.8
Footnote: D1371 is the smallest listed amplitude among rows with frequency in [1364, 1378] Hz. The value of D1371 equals 16.7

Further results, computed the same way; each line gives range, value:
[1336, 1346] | 18.5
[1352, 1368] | 16.5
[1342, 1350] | 16.6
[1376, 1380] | 17.6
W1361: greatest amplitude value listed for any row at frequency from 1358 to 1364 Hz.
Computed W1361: 19.3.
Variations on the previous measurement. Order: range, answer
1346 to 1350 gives 19.6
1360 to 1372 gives 19.2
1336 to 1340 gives 21.2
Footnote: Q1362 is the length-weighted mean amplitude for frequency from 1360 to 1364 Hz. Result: 16.9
